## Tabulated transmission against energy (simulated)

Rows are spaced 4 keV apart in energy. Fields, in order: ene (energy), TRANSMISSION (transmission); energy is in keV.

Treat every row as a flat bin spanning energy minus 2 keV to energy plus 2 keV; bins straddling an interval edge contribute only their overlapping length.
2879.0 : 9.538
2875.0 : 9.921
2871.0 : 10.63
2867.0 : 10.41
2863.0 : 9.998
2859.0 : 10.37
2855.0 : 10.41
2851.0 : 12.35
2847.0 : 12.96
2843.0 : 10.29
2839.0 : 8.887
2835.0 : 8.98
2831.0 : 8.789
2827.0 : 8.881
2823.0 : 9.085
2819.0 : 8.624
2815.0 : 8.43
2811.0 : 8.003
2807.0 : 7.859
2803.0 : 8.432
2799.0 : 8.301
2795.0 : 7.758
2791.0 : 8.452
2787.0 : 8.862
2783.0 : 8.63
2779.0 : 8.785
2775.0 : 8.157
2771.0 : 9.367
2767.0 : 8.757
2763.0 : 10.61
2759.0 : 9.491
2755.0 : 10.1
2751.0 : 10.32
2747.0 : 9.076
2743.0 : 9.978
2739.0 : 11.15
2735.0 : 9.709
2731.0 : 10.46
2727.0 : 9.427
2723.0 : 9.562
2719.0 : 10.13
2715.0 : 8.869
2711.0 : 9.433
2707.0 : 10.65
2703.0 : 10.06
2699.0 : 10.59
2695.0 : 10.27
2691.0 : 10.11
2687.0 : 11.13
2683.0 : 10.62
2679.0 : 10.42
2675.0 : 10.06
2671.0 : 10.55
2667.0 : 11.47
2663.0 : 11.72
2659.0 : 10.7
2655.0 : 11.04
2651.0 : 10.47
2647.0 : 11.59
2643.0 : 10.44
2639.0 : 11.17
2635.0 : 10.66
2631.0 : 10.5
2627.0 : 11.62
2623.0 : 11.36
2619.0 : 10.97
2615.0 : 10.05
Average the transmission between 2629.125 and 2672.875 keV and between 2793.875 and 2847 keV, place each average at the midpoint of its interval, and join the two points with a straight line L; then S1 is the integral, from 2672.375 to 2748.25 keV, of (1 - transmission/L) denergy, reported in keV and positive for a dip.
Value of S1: 0.7 keV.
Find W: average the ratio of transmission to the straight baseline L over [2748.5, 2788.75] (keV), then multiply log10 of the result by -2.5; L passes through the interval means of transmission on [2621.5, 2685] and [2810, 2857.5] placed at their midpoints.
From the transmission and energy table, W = 0.09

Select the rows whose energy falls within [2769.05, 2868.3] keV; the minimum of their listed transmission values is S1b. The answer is 7.758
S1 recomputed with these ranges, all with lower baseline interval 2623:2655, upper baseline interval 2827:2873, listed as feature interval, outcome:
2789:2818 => 6.3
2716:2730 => 1.3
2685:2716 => 1.7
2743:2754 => 0.9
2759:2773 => 1.3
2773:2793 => 3.7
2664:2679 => 0.2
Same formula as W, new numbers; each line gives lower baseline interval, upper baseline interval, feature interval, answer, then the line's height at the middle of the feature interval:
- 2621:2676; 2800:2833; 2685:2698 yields -0.02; 10.3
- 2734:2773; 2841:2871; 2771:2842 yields 0.21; 10.4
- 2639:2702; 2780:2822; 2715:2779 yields -0.04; 9.35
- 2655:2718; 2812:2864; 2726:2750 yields 0.03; 10.2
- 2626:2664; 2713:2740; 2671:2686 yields 0.01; 10.5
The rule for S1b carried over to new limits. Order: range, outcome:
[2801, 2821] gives 7.859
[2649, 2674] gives 10.47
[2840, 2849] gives 10.29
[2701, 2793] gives 8.157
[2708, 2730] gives 8.869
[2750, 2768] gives 8.757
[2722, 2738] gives 9.427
